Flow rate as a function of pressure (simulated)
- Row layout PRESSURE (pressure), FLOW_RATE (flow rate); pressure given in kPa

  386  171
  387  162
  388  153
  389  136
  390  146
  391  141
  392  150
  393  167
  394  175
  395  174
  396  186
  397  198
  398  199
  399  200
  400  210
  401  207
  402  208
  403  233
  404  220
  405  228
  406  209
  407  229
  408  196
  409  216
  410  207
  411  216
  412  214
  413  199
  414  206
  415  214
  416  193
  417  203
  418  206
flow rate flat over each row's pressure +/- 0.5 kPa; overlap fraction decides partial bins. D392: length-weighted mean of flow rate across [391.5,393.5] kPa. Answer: 158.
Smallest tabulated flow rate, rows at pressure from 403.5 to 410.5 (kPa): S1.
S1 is 196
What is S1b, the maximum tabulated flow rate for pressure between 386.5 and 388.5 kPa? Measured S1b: 162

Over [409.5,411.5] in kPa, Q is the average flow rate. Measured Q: 212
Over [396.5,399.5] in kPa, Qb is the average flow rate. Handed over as 199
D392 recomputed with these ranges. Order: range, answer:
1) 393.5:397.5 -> 183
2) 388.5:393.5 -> 148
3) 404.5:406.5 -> 218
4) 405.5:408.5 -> 211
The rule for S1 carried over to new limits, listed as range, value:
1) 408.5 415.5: 199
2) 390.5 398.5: 141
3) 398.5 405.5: 200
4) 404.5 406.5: 209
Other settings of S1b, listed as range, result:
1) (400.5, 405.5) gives 233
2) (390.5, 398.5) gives 199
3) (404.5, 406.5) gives 228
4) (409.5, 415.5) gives 216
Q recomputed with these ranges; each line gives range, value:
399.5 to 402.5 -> 208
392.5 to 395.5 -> 172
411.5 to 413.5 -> 206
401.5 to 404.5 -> 220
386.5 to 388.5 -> 158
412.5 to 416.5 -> 203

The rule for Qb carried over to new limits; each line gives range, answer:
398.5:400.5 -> 205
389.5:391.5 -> 144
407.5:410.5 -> 206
